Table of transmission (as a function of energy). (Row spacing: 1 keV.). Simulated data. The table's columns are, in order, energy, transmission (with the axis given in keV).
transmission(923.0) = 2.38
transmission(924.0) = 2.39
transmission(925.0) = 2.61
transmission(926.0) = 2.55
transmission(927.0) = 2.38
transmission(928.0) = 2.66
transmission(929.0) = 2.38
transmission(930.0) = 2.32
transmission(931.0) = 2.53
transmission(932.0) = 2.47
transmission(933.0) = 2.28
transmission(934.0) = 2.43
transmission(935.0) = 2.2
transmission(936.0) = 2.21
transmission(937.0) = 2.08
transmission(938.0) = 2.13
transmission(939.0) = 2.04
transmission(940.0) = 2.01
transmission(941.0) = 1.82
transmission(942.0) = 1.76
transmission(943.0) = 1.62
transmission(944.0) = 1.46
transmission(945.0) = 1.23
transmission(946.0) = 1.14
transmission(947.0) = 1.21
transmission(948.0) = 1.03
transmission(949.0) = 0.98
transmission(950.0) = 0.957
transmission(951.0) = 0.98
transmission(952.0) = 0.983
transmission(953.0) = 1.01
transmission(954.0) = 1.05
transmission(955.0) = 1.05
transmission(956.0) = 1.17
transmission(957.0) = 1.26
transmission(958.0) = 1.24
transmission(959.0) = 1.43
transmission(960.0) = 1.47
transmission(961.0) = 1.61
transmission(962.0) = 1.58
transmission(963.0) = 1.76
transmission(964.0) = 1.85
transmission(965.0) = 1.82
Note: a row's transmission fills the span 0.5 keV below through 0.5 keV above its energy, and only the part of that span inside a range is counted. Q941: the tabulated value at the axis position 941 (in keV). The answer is 1.82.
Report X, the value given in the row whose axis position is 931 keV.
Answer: 2.53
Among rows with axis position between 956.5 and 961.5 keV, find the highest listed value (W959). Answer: 1.61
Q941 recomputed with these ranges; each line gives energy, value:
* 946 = 1.14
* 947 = 1.21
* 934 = 2.43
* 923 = 2.38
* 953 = 1.01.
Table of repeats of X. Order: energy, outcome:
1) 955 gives 1.05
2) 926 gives 2.55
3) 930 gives 2.32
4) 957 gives 1.26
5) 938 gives 2.13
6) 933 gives 2.28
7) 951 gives 0.98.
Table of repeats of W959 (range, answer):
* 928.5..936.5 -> 2.53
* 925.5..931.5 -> 2.66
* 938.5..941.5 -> 2.04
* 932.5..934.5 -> 2.43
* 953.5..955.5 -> 1.05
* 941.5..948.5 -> 1.76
